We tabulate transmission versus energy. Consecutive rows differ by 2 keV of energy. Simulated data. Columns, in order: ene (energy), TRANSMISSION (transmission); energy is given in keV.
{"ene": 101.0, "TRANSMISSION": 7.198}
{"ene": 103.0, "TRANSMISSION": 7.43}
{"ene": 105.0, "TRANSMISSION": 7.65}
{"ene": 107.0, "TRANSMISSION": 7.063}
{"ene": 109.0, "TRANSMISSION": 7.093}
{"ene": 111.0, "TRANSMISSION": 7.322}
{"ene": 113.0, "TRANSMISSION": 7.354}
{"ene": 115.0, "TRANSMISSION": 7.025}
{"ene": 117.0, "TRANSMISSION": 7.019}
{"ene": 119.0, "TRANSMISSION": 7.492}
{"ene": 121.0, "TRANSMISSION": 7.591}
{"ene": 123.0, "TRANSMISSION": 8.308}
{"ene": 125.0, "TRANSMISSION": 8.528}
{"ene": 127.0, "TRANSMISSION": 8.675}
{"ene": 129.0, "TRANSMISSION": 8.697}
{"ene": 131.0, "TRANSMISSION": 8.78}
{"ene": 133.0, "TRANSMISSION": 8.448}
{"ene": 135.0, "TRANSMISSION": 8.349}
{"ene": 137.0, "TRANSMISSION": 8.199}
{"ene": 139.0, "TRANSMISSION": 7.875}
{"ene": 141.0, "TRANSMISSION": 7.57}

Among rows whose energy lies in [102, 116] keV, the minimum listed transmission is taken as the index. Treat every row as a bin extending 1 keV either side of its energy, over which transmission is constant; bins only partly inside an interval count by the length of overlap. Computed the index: 7.025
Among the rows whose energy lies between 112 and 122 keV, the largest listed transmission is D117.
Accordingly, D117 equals 7.591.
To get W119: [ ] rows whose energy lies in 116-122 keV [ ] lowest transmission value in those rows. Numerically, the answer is 7.019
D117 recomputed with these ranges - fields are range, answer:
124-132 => 8.78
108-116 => 7.354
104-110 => 7.65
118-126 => 8.528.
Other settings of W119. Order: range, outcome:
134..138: 8.199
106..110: 7.063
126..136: 8.349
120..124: 7.591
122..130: 8.308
